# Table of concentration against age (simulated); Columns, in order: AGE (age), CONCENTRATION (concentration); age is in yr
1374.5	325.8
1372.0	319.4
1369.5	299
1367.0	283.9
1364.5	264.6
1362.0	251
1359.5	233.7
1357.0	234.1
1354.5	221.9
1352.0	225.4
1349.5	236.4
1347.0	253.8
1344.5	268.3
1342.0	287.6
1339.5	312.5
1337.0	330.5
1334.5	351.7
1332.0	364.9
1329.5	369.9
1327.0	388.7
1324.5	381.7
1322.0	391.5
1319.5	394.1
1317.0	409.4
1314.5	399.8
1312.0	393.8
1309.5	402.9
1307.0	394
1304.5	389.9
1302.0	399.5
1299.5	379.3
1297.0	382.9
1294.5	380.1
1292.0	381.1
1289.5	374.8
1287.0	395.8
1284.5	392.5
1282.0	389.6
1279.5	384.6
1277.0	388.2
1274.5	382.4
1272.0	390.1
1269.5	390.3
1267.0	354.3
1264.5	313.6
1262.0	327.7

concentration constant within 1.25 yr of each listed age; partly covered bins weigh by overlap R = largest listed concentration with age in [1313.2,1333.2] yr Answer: 409.4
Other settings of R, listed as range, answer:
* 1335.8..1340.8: 330.5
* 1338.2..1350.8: 312.5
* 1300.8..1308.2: 399.5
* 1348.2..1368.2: 283.9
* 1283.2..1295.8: 395.8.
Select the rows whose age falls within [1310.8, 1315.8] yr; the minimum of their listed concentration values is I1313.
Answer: 393.8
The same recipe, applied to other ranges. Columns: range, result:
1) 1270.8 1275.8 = 382.4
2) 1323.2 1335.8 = 351.7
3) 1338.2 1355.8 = 221.9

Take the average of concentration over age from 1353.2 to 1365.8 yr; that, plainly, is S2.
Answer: 241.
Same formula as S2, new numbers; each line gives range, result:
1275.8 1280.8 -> 386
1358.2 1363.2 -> 242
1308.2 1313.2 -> 398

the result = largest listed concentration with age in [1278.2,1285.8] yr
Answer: 392.5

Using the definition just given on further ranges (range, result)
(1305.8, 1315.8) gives 402.9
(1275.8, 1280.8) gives 388.2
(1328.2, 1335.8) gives 369.9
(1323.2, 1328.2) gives 388.7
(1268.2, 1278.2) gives 390.3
